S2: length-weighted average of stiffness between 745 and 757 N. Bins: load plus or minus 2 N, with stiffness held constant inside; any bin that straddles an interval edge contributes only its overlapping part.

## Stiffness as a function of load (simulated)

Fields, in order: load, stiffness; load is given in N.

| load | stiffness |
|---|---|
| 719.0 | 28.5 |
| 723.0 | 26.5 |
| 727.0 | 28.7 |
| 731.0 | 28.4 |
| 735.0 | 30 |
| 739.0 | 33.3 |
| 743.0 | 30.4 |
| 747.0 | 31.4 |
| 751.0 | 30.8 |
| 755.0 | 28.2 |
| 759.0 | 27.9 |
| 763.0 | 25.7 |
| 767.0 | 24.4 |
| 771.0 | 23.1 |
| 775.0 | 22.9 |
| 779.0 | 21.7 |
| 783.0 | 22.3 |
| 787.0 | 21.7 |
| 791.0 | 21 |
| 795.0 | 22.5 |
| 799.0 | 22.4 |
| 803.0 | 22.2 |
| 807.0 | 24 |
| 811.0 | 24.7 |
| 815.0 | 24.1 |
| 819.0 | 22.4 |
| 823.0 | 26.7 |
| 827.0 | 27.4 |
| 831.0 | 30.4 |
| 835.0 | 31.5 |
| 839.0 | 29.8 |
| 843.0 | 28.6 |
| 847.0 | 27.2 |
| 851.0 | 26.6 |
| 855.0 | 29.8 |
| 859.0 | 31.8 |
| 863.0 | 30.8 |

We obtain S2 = 30.1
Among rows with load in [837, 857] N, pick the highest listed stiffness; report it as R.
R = 29.8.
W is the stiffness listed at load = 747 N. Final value 31.4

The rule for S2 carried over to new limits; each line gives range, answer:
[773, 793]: 21.9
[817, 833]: 26.7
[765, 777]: 23.5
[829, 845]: 30.1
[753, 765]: 27.3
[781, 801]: 22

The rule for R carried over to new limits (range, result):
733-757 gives 33.3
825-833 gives 30.4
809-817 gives 24.7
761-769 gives 25.7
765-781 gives 24.4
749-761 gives 30.8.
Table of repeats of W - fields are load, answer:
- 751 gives 30.8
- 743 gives 30.4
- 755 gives 28.2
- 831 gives 30.4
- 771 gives 23.1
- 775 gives 22.9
